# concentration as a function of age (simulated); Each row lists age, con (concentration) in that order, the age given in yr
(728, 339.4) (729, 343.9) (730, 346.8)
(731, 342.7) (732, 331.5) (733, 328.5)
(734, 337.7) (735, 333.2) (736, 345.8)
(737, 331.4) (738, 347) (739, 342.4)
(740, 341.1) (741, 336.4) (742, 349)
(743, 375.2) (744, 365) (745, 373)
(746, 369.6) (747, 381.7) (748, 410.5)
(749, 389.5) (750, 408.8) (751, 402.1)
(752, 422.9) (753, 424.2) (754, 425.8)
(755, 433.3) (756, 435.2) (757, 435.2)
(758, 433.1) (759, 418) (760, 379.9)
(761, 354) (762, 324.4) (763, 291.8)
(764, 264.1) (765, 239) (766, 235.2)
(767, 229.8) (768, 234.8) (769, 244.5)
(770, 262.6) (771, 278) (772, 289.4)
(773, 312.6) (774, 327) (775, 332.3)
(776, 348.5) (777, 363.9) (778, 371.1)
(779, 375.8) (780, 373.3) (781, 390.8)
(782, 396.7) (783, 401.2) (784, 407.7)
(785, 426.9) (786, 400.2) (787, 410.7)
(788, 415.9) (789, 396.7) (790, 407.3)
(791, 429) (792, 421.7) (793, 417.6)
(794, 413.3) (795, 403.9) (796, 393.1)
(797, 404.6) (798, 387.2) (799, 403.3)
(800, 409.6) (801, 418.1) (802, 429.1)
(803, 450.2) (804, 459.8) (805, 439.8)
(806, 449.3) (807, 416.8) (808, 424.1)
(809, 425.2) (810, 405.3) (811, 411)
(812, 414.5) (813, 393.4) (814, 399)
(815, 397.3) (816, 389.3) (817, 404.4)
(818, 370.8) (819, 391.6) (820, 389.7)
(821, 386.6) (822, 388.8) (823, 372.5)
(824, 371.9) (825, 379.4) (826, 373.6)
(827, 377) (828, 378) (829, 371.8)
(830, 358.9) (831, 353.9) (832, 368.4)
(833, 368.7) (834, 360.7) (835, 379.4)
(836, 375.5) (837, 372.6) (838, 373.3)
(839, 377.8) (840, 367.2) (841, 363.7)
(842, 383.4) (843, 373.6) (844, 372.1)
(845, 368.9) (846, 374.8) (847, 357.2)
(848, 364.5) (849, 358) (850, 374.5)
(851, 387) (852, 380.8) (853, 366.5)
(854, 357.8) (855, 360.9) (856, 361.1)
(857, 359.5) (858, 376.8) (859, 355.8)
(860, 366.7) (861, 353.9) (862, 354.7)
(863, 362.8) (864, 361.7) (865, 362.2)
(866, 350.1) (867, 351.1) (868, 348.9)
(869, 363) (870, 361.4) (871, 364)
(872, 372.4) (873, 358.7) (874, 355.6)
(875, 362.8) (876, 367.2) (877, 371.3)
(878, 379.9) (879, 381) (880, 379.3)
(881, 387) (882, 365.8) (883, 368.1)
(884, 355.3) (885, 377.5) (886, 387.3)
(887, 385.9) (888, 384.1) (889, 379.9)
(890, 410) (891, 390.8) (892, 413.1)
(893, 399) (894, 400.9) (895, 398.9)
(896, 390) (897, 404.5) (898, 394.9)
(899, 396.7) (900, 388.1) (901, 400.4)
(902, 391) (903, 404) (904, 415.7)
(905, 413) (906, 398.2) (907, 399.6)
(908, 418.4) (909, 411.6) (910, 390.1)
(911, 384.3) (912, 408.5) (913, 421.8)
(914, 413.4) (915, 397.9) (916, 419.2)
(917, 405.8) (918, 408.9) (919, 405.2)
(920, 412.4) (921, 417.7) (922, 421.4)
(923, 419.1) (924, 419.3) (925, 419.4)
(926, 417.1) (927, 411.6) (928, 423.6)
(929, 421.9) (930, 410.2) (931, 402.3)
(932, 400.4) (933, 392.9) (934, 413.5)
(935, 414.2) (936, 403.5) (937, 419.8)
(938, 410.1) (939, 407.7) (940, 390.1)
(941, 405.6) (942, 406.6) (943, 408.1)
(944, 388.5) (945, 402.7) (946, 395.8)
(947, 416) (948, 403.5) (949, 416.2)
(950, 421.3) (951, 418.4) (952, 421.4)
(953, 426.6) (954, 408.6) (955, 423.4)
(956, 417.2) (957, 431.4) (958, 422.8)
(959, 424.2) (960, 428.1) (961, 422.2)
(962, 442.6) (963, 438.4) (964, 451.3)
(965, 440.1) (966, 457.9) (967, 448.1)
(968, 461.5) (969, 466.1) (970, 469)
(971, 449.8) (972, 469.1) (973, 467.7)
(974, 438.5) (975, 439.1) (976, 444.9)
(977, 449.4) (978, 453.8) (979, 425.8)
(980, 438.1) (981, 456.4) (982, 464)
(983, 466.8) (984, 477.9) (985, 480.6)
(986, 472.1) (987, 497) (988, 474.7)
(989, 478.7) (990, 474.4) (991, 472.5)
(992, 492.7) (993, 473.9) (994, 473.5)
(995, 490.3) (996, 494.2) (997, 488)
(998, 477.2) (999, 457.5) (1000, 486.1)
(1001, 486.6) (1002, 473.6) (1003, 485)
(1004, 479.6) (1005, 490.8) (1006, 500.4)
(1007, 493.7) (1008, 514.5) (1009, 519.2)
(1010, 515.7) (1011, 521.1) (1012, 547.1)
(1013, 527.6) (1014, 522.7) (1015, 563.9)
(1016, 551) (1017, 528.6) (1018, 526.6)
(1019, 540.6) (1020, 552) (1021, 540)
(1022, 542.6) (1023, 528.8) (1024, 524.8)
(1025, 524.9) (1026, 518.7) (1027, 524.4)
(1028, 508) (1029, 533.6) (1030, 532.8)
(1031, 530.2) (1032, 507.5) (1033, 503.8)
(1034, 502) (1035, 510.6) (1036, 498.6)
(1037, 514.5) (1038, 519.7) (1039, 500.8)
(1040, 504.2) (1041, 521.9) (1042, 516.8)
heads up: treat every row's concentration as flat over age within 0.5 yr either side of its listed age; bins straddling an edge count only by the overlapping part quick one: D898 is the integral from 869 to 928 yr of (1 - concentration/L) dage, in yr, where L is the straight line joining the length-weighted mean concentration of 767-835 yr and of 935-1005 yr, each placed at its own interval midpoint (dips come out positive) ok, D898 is 3.5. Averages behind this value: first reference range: 383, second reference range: 446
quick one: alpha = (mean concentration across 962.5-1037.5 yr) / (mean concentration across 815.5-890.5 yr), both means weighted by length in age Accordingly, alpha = 1.32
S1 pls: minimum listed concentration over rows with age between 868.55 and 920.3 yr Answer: 355.3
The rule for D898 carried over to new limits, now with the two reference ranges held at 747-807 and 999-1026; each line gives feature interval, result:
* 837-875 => 5.3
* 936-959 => 3.2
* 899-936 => 4.2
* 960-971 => 0.9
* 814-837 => 1.6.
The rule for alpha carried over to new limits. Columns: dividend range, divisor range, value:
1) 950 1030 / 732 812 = 1.28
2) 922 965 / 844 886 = 1.14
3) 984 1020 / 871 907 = 1.29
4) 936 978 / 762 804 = 1.18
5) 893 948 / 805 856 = 1.06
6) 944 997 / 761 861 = 1.20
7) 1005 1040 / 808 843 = 1.37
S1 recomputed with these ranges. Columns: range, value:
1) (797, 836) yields 353.9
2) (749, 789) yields 229.8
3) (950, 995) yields 408.6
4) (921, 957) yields 388.5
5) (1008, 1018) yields 514.5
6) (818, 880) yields 348.9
